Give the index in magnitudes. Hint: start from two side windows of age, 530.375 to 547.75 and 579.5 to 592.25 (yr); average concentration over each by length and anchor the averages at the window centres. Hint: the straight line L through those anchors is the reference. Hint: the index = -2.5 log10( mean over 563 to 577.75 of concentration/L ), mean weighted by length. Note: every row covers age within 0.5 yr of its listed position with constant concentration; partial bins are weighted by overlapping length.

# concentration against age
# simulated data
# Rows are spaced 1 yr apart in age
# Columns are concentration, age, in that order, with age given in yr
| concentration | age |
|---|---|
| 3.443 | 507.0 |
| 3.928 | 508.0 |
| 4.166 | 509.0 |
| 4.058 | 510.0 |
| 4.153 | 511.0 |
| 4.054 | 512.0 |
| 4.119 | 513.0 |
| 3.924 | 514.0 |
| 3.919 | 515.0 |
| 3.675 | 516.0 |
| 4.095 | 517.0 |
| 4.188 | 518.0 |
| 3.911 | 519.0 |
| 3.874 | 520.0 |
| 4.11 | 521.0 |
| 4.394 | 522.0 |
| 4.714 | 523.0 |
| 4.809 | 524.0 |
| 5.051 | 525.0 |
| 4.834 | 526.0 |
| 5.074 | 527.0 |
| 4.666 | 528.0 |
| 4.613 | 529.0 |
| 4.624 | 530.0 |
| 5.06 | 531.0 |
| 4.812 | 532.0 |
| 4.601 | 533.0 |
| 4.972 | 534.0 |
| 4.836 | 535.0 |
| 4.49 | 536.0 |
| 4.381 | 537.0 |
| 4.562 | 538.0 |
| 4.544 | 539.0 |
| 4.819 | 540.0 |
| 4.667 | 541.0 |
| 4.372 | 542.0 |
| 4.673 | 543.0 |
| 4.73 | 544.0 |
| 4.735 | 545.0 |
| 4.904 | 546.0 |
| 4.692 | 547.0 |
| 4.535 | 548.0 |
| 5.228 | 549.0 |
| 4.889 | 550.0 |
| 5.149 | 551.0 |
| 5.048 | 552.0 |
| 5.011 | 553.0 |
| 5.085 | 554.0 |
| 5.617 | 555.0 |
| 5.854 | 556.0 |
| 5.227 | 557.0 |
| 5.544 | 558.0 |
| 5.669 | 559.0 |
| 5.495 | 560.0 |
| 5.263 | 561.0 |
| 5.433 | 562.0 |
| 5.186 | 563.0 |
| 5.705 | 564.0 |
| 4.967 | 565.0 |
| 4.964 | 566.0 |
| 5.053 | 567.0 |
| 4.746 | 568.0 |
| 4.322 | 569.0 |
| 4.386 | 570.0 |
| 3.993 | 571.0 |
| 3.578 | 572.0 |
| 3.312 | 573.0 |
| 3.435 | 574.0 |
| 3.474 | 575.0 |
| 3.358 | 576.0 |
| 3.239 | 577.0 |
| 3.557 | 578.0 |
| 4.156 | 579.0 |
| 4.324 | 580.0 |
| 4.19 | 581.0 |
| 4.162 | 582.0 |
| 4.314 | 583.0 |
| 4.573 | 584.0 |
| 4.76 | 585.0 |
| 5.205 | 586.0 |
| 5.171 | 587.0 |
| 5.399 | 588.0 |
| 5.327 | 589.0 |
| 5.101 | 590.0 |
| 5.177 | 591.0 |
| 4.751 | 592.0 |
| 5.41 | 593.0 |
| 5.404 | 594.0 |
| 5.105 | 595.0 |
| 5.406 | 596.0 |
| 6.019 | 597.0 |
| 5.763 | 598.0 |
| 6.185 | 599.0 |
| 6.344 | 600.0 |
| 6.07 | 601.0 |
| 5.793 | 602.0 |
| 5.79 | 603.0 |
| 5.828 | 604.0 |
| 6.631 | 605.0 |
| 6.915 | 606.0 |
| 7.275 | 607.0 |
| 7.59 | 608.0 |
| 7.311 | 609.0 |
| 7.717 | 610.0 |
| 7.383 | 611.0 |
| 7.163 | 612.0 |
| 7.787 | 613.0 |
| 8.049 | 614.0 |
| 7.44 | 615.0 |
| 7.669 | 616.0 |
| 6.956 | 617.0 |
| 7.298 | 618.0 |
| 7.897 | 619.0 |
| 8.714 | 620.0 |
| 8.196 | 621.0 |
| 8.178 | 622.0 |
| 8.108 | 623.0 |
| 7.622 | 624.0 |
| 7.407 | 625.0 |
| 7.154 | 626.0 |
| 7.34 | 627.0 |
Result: 0.14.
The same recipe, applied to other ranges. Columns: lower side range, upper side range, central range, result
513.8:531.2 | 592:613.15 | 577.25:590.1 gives 0.27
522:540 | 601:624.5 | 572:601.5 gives 0.35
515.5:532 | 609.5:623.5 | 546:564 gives 0.07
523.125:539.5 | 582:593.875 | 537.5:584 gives 0.05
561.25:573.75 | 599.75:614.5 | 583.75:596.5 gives 0.15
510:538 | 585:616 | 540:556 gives 0.02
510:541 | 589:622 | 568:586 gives 0.41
